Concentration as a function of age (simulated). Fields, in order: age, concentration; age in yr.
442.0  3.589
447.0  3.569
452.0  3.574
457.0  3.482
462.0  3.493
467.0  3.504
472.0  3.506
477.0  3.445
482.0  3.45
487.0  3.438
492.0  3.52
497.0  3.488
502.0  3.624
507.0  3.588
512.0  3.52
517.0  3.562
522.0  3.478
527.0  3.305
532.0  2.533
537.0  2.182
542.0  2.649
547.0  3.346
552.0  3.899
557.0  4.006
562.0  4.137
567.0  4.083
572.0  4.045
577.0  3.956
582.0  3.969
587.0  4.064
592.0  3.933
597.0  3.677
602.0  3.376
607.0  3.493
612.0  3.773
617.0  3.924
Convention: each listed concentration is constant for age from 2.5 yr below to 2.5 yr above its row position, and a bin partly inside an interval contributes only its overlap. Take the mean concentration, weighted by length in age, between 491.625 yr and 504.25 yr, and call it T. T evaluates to 3.55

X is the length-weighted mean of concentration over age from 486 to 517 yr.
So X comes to 3.54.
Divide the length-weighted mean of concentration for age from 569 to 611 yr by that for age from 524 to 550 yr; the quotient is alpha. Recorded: 1.3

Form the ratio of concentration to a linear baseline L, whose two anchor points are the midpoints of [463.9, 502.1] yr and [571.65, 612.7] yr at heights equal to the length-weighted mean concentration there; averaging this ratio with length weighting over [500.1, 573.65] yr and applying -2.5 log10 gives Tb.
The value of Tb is 0.06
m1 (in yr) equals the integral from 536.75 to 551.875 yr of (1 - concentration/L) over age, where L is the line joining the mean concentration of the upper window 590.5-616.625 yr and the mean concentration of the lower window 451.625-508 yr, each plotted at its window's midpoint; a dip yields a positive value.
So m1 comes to 2.5 yr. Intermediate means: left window 3.5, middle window 2.99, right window 3.66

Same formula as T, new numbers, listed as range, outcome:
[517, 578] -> 3.46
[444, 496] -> 3.5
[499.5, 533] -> 3.41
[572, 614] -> 3.8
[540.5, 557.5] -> 3.46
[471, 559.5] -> 3.36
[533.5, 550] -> 2.75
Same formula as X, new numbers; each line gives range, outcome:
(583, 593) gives 4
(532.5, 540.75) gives 2.34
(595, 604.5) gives 3.52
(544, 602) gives 3.89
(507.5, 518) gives 3.55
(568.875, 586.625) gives 4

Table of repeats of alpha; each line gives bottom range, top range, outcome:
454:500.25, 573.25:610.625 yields 1.09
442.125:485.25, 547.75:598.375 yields 1.13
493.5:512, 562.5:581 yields 1.13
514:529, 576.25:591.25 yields 1.16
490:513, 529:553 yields 0.81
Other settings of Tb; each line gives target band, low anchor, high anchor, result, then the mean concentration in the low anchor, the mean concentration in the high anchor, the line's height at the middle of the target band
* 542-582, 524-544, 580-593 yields -0.14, 2.69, 4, 3.39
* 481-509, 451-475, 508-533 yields -0.03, 3.51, 3.34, 3.42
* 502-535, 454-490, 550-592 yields 0.12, 3.48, 4.02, 3.73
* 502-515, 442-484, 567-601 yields 0.03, 3.51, 3.93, 3.67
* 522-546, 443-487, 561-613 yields 0.31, 3.5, 3.86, 3.7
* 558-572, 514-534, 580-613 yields -0.16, 3.24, 3.75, 3.53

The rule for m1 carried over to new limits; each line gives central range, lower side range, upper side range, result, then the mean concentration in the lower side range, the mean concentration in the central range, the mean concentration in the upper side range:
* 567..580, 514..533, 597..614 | -2.1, 3.28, 4.02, 3.56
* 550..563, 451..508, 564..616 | -0.9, 3.51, 4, 3.84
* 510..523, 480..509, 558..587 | 0.5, 3.52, 3.52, 4.04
